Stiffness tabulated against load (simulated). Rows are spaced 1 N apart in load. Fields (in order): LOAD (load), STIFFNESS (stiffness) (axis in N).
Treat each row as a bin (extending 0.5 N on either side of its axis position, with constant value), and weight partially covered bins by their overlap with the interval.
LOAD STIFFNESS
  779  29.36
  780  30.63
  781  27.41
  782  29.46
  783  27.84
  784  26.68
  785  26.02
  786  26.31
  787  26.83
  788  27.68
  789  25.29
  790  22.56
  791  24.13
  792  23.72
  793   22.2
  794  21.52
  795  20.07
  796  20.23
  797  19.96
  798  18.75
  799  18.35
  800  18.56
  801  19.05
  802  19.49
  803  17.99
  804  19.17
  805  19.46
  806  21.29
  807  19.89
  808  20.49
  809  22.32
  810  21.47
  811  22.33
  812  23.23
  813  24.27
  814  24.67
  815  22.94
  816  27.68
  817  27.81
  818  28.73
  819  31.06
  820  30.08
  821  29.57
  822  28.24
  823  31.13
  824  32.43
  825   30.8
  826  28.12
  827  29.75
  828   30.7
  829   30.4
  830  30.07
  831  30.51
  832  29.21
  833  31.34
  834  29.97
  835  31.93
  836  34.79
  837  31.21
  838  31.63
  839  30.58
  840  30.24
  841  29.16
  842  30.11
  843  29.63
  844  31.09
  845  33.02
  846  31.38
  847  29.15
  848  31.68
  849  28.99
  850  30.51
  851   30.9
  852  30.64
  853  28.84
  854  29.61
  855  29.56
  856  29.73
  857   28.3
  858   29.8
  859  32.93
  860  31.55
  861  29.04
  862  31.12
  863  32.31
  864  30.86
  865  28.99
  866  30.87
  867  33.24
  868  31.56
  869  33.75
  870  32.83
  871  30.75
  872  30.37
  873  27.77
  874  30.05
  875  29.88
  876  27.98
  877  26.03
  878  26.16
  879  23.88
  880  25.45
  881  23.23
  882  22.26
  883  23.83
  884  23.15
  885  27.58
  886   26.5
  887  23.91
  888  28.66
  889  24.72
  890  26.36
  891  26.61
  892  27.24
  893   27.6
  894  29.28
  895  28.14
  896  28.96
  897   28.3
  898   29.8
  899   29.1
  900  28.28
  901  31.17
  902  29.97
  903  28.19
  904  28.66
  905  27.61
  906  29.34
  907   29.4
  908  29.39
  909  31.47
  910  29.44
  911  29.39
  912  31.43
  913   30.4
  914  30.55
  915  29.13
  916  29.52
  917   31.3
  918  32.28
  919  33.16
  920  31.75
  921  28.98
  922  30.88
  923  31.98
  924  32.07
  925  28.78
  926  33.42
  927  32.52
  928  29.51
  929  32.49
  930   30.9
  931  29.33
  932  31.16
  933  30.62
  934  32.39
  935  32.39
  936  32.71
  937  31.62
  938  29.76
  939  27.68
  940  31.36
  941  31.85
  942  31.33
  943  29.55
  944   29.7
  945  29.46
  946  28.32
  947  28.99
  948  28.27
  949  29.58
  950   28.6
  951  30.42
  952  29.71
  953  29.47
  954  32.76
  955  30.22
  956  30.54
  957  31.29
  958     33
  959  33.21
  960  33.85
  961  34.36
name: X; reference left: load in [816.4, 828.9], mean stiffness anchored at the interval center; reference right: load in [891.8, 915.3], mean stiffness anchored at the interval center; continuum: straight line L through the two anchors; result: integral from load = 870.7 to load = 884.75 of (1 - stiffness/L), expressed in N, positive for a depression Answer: 1.4 N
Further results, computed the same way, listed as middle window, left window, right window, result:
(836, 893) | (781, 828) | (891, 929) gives -3.3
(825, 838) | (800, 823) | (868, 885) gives -3.0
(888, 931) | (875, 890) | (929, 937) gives -1.6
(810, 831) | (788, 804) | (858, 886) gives -4.1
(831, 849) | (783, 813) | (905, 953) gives -4.5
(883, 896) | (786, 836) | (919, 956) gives 0.9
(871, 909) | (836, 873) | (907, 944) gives 4.0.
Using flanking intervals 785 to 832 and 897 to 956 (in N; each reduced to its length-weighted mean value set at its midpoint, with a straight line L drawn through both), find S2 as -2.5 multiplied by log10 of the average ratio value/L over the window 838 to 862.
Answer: -0.14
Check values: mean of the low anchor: 24.7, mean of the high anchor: 30.3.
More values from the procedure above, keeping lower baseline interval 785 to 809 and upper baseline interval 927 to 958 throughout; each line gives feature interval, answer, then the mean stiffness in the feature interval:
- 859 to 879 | -0.164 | 30.2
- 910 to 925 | -0.067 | 30.8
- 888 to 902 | -0.025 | 28.2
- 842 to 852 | -0.239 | 30.7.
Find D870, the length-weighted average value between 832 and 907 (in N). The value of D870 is 29.2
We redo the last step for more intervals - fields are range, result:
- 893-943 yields 30.4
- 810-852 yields 29.5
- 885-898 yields 27.3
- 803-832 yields 26.3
